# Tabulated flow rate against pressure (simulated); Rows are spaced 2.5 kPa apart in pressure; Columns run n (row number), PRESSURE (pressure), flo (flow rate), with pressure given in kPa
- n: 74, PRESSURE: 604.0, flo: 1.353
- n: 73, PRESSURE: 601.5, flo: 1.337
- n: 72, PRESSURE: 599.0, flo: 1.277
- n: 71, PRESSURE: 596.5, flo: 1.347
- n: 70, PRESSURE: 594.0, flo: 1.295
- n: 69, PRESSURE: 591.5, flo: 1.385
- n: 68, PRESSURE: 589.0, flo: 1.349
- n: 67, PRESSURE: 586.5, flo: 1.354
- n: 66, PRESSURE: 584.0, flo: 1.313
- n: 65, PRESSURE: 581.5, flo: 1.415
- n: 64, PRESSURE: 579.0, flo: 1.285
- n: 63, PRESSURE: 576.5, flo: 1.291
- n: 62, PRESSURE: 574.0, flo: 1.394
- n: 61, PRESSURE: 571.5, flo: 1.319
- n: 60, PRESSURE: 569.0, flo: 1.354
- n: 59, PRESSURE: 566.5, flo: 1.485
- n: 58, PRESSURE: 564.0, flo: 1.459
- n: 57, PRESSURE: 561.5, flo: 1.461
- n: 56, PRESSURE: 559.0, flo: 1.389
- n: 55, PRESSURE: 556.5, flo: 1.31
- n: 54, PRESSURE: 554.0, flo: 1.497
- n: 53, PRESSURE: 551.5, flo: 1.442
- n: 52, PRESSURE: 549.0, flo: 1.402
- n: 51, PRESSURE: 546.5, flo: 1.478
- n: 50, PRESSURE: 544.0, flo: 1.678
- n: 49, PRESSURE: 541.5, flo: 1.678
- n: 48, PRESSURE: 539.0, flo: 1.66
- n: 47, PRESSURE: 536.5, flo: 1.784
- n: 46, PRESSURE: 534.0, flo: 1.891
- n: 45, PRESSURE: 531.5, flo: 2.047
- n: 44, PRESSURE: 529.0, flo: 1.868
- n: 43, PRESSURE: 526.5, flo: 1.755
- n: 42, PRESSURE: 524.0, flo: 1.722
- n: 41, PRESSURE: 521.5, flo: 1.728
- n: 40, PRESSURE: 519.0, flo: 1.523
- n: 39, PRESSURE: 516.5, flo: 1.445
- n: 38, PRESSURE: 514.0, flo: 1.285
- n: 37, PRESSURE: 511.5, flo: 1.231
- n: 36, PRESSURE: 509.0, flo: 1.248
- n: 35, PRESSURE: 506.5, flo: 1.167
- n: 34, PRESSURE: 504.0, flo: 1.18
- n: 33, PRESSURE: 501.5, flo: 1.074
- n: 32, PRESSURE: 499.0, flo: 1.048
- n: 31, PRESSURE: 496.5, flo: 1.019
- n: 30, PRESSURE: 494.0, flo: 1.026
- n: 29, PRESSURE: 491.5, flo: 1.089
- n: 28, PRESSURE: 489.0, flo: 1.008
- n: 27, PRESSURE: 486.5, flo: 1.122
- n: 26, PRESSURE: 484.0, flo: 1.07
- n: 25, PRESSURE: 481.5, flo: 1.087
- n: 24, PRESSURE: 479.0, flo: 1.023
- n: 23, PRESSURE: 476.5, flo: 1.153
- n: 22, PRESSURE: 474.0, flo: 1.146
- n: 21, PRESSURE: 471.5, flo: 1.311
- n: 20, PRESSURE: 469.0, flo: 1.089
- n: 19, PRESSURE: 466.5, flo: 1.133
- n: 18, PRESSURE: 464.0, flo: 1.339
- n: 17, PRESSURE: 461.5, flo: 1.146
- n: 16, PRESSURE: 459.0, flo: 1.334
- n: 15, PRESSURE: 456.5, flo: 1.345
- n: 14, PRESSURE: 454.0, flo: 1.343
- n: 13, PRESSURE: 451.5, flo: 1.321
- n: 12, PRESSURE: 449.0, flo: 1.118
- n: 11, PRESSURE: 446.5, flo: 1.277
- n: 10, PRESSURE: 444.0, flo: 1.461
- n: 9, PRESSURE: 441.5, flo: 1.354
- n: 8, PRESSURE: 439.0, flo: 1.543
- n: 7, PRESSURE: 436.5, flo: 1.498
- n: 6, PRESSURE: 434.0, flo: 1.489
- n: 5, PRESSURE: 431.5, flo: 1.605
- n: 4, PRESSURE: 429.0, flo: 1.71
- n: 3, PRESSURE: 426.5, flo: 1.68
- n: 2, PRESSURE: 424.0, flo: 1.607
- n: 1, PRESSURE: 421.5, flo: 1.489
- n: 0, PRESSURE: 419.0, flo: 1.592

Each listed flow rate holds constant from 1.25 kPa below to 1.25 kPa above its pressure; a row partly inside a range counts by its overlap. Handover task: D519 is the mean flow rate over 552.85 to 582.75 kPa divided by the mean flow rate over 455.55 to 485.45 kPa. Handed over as 1.18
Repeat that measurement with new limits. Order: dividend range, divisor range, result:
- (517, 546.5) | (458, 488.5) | 1.50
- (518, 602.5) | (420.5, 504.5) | 1.18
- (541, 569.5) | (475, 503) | 1.37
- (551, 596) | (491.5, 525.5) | 1.07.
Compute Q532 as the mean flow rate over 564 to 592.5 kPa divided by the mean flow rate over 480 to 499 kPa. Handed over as 1.29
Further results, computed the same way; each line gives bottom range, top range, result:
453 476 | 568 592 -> 1.09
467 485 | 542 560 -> 1.30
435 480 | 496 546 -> 1.18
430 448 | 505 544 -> 1.10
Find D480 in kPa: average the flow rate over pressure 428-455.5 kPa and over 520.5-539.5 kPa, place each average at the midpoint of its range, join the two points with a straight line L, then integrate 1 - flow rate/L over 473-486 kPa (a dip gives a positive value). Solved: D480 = 4.0 kPa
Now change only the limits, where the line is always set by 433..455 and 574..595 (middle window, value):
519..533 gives -4.6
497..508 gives 2.0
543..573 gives -2.0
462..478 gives 2.1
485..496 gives 2.5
